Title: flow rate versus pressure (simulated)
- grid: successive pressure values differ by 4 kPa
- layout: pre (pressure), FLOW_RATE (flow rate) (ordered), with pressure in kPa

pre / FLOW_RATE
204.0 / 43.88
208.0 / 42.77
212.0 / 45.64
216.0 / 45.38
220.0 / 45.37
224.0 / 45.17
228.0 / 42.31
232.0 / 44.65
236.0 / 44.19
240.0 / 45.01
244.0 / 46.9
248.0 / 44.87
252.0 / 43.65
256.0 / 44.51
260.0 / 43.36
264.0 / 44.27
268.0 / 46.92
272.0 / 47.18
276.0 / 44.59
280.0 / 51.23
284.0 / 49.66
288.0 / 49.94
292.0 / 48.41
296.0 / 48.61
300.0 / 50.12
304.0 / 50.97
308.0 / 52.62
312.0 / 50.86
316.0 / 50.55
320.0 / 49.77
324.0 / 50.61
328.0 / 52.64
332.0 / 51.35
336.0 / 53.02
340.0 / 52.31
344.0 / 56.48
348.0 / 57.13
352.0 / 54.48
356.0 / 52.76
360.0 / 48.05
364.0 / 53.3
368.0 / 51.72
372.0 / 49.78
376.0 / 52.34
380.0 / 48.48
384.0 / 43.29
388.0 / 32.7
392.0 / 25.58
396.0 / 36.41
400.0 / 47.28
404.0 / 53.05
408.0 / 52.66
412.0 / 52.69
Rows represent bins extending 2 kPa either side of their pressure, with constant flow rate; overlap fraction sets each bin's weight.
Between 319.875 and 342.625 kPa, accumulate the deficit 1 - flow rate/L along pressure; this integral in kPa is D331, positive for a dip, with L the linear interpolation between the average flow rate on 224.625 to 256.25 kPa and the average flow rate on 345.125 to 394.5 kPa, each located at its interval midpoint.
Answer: -2.57 kPa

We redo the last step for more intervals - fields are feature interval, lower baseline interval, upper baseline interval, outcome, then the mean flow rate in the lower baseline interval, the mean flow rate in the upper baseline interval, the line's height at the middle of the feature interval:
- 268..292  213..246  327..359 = 0.20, 44.9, 53.6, 48.8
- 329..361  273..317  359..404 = -4.44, 49.7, 44.8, 46.8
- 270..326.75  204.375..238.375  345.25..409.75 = -4.62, 44.4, 47.5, 45.9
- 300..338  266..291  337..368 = -0.20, 48.3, 53.4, 51.1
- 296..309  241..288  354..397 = -1.38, 46.2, 45.1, 45.9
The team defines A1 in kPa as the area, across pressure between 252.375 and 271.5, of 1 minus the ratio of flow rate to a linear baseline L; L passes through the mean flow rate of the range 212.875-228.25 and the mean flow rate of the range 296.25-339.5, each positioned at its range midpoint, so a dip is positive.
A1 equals 1.1 kPa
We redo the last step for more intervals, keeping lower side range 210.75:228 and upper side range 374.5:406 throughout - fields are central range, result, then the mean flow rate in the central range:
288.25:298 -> -1.1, 48.8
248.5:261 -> 0.1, 44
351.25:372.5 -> -4.5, 51.7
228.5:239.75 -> 0.1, 44.2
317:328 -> -1.9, 50.7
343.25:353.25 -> -3.1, 56.1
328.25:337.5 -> -1.9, 52.2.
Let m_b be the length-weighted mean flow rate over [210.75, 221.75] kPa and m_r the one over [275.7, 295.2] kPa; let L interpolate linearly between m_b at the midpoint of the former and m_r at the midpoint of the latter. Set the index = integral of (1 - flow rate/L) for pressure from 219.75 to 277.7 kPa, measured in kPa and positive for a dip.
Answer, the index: 2.8 kPa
